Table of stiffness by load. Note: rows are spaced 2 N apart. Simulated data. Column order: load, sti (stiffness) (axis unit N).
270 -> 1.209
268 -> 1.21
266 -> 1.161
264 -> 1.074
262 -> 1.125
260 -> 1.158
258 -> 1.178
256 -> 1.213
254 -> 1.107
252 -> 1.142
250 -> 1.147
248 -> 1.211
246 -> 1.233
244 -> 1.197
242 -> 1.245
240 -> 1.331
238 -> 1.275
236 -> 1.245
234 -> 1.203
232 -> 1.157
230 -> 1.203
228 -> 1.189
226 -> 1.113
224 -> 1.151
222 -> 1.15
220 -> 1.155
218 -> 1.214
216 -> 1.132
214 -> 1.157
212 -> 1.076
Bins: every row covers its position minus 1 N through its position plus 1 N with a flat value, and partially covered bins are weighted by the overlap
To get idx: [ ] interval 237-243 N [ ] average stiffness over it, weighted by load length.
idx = 1.28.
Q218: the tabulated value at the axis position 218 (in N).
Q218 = 1.214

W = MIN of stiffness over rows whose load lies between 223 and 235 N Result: 1.113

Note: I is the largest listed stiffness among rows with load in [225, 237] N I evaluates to 1.245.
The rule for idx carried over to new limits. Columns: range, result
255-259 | 1.2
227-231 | 1.2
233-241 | 1.26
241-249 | 1.22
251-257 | 1.15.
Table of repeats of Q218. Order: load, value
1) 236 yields 1.245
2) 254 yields 1.107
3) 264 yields 1.074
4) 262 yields 1.125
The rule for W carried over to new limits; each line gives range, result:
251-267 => 1.074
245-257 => 1.107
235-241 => 1.245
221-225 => 1.15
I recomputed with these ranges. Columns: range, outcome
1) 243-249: 1.233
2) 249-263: 1.213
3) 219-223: 1.155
